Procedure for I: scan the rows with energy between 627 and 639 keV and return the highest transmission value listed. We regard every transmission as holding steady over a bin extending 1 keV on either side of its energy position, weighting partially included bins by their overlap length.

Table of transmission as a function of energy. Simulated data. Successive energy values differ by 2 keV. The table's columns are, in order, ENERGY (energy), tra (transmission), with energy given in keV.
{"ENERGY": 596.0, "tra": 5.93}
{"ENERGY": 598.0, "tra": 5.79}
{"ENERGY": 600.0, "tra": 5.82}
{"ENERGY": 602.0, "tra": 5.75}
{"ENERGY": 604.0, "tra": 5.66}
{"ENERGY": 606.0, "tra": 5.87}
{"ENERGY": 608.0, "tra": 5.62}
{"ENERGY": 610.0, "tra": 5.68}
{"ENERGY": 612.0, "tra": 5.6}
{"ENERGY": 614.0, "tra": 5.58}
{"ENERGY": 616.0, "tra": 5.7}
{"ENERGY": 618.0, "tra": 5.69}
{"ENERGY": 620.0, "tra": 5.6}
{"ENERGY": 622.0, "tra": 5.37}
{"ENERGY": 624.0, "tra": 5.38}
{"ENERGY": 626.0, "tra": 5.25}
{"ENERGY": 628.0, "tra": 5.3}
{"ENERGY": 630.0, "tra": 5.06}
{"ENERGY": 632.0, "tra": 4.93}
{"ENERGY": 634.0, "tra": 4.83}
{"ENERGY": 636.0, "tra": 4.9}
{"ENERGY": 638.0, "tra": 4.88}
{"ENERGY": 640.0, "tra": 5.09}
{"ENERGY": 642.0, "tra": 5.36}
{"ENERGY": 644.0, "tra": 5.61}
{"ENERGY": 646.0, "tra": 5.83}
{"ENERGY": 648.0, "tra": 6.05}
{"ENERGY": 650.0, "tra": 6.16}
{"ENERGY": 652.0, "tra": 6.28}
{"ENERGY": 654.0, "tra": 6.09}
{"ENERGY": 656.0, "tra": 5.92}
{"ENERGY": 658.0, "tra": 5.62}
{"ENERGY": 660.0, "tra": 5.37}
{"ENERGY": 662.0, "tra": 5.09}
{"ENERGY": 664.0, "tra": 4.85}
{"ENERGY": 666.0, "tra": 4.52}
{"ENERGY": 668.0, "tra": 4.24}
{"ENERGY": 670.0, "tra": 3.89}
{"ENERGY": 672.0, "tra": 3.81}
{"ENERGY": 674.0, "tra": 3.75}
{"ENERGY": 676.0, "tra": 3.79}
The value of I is 5.3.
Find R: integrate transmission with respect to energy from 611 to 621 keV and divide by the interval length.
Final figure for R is 5.63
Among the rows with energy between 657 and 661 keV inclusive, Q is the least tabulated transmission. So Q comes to 5.37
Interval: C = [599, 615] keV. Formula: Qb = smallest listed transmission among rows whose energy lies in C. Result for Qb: 5.58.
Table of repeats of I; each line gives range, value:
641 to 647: 5.83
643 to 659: 6.28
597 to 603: 5.82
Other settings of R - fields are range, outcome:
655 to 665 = 5.37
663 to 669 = 4.54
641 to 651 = 5.8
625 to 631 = 5.2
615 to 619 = 5.7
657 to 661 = 5.5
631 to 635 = 4.88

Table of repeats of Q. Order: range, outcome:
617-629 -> 5.25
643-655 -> 5.61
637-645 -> 4.88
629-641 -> 4.83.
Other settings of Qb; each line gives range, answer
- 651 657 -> 5.92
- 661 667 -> 4.52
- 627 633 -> 4.93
